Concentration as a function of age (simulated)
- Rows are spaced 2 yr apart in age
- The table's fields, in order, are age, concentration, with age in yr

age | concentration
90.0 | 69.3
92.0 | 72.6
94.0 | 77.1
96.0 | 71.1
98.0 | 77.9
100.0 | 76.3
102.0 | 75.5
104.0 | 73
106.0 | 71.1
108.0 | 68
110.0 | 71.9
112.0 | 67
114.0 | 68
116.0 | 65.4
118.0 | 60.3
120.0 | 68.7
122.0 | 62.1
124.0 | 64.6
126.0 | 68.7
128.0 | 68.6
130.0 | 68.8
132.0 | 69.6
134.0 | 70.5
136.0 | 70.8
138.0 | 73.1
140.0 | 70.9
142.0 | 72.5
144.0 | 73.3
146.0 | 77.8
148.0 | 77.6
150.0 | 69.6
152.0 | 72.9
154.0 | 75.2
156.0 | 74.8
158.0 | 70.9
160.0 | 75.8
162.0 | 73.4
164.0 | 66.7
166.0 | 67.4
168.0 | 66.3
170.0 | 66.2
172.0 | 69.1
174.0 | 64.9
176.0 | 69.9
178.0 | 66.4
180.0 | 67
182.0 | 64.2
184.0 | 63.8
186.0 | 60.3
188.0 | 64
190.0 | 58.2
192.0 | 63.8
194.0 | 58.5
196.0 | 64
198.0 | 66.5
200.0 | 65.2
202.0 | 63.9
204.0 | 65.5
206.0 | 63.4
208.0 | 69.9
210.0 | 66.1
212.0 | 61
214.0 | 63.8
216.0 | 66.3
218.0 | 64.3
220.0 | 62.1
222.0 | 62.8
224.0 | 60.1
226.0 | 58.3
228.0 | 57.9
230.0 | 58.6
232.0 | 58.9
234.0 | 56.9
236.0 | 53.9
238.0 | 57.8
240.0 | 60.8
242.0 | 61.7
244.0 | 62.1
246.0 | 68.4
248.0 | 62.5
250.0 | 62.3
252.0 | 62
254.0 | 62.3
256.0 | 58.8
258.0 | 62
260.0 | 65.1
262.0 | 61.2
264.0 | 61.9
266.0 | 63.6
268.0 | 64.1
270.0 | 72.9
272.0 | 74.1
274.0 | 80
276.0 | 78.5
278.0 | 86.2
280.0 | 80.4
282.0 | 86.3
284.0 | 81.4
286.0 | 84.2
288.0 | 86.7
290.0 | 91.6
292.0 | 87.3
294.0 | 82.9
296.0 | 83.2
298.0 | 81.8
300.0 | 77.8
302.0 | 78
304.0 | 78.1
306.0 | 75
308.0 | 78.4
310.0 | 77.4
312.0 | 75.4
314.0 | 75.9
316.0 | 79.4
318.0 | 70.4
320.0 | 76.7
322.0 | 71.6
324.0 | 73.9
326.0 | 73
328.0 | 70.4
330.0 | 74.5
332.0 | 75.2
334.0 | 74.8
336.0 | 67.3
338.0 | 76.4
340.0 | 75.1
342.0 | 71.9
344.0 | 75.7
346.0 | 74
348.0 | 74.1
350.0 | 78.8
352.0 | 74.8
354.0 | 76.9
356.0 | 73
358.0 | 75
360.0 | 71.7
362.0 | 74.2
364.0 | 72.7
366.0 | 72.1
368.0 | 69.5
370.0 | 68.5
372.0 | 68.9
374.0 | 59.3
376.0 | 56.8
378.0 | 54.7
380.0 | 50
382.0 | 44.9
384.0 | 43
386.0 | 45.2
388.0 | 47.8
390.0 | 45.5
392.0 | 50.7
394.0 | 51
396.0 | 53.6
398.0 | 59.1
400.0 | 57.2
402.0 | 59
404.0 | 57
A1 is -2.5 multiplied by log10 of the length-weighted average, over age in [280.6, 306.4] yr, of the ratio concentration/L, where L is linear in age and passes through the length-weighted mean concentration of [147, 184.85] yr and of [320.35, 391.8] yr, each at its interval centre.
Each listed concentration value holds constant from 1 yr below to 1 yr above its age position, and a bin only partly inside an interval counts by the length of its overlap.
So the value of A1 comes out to -0.21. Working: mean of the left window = 69.6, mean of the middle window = 82.8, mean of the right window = 67.1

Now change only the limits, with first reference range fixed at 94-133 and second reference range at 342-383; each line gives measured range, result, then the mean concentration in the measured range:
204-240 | 0.127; 61.4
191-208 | 0.080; 64.2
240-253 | 0.097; 63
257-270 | 0.083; 63.7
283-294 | -0.243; 85.9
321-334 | -0.072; 73.2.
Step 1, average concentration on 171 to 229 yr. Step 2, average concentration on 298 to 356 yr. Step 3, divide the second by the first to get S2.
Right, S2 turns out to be 1.18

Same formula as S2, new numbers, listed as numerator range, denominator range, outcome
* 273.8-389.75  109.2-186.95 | 1.05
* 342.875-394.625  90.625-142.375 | 0.91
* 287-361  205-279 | 1.19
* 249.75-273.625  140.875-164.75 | 0.88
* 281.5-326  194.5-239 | 1.28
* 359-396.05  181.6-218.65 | 0.91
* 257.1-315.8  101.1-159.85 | 1.09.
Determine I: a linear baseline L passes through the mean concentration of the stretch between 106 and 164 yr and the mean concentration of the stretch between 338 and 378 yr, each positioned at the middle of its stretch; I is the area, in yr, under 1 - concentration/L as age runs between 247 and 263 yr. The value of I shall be 2.0 yr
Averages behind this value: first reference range 70.3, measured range 62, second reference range 71.4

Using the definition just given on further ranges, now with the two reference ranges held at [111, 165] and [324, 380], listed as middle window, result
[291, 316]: -2.9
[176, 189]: 1.1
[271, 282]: -1.5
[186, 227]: 4.2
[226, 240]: 2.6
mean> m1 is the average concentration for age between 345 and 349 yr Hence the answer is 74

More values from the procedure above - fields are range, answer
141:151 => 74.2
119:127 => 66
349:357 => 75.9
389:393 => 48.1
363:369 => 71.4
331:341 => 73.8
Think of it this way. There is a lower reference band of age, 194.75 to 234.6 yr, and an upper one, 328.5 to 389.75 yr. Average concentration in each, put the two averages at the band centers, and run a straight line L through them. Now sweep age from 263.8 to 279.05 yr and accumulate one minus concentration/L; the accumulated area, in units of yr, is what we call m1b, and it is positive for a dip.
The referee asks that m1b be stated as -2.1 yr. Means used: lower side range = 62.8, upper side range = 67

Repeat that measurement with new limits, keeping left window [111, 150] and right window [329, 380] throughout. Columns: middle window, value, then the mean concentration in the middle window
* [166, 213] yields 3.41 yr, 64.8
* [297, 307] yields -1.06 yr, 78.1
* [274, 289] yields -2.70 yr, 83.2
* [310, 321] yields -0.78 yr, 75.7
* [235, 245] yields 1.56 yr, 59.3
